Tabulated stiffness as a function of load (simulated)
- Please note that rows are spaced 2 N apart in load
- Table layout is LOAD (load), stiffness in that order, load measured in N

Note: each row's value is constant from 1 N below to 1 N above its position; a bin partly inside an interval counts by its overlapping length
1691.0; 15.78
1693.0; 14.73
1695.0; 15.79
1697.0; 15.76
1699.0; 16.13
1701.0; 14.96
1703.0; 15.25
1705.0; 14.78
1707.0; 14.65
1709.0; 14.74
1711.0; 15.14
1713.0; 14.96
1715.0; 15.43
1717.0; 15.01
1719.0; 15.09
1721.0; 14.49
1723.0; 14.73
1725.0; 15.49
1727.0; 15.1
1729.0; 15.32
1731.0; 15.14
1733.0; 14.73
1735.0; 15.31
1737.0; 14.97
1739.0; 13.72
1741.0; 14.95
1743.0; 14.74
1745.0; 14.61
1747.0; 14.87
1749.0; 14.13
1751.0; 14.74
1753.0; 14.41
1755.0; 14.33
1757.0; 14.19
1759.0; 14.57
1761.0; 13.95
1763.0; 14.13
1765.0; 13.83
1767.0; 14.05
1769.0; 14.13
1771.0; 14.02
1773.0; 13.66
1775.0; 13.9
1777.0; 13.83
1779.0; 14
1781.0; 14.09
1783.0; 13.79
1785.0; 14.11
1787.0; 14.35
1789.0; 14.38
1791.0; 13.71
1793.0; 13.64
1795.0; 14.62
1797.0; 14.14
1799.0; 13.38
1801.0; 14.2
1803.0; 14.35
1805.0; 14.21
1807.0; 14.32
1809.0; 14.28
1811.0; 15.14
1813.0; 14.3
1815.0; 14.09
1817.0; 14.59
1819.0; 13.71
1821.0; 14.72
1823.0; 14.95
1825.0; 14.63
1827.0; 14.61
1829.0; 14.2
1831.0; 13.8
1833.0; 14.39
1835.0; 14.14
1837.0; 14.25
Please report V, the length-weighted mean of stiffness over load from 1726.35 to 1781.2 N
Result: 14.4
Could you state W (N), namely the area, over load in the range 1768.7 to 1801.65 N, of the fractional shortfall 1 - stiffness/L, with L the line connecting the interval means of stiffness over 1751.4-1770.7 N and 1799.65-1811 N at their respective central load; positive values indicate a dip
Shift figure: 0.6 N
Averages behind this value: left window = 14.2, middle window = 14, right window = 14.3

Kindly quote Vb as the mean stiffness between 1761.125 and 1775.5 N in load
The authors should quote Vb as 14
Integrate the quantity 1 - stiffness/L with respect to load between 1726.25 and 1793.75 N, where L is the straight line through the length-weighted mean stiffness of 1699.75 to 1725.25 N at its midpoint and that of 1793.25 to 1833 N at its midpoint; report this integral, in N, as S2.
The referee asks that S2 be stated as 1.5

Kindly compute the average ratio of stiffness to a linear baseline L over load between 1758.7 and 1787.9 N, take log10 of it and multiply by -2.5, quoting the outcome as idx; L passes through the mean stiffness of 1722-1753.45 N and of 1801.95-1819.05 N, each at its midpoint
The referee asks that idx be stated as 0.044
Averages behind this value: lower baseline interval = 14.8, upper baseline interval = 14.4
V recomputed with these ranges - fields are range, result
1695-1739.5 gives 15.1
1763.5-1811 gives 14.1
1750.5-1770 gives 14.2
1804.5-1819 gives 14.4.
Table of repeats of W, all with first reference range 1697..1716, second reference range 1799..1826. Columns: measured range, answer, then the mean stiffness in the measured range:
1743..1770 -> 0.9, 14.3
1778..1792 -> 0.5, 14.1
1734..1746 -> 0.2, 14.7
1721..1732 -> -0.1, 15.1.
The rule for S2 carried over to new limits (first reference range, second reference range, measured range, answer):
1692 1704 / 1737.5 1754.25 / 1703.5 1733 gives 0.1 N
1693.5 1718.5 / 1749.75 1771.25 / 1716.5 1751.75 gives -0.3 N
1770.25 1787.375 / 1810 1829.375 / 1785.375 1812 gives 0.0 N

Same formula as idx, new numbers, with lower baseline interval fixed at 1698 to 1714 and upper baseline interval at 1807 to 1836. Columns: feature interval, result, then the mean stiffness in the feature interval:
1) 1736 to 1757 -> 0.02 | 14.5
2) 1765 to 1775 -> 0.06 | 13.9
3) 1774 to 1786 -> 0.05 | 14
